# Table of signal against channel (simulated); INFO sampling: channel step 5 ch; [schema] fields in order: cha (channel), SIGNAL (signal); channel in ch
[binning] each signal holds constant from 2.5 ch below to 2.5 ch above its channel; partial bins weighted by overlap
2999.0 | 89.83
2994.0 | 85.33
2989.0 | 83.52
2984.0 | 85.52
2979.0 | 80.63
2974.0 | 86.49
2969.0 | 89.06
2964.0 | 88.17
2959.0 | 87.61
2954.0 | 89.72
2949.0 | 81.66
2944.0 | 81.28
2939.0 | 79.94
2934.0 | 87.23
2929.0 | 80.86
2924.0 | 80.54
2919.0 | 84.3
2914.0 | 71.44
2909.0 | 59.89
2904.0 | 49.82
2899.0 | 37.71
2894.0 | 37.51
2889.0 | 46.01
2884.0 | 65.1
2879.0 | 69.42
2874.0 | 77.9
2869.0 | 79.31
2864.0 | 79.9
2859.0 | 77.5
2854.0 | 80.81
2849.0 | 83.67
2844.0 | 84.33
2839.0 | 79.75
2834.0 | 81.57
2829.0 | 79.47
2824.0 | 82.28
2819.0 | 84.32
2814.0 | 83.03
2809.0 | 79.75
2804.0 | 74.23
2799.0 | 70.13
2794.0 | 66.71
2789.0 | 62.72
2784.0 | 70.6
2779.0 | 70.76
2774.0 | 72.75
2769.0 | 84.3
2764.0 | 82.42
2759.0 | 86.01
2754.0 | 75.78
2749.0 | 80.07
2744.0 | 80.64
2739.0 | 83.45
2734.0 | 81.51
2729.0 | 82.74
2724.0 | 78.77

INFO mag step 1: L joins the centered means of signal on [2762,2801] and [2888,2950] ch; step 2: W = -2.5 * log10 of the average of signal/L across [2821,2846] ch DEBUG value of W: -0.15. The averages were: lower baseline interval 72.5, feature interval 81.5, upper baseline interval 67.7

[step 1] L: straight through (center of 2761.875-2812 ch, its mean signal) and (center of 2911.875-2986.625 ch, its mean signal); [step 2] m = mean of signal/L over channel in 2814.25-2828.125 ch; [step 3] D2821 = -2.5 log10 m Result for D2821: -0.10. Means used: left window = 73.5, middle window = 82.8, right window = 83.7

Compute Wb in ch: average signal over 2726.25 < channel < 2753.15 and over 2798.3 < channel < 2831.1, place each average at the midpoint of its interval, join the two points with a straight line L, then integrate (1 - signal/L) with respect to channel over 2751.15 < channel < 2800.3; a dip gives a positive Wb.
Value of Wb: 3.7 ch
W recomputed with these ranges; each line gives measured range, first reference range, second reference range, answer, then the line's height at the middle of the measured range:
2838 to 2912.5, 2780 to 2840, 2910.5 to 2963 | 0.178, 79.2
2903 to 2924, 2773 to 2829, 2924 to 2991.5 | 0.182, 81.8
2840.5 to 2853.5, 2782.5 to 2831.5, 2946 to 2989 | -0.069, 78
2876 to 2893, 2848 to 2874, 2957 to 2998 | 0.350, 81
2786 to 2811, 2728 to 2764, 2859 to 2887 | 0.115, 78.4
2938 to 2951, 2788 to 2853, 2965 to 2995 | 0.035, 83.7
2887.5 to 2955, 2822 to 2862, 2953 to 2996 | 0.217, 84.1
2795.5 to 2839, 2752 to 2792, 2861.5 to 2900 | -0.132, 70.1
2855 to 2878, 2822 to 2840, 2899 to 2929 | -0.043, 75.1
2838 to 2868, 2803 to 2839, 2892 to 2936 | -0.075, 75.6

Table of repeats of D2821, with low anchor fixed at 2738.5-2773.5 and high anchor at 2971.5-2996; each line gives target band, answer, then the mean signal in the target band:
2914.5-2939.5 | 0.02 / 81.9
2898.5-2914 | 0.47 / 54.2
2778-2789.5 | 0.19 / 68.6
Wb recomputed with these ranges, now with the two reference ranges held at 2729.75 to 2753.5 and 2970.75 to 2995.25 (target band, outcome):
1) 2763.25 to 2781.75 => 1.0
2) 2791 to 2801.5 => 1.8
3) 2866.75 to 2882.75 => 1.6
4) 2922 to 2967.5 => -0.2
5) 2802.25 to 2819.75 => 0.4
